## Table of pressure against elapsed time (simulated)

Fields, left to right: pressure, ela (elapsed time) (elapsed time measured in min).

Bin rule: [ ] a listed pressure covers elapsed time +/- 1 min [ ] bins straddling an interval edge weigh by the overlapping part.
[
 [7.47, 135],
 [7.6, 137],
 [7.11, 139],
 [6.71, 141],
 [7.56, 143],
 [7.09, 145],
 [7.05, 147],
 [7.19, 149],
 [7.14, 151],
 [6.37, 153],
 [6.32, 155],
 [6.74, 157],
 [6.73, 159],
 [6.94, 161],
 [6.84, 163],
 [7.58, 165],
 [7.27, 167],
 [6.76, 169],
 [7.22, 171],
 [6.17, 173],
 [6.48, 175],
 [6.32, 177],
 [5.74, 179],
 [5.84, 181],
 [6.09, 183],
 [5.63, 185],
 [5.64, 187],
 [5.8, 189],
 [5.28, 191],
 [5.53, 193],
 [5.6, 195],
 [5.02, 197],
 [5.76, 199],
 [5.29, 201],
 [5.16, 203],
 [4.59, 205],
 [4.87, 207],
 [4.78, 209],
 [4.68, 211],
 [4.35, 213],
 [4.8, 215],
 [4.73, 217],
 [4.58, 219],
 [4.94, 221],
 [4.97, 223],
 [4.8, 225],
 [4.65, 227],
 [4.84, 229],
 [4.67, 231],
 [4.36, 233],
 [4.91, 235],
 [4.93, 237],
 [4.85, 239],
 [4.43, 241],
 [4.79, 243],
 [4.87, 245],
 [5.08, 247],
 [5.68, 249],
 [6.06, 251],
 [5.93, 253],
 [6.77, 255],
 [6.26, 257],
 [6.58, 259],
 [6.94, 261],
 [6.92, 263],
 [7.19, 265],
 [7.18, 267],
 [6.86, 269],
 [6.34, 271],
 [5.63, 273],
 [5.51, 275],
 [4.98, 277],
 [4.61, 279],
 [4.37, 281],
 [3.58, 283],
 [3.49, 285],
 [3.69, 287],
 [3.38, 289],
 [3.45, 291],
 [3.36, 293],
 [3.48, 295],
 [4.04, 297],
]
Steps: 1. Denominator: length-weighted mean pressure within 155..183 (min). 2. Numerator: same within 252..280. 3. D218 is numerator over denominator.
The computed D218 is 0.9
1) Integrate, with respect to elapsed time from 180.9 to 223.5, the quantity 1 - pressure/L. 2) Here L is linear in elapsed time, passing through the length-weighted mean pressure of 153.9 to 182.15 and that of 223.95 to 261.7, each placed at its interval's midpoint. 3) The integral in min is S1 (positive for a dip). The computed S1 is 6.2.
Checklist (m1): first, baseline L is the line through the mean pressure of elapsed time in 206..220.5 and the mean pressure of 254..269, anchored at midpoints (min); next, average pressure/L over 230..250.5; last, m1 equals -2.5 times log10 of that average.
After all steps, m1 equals 0.20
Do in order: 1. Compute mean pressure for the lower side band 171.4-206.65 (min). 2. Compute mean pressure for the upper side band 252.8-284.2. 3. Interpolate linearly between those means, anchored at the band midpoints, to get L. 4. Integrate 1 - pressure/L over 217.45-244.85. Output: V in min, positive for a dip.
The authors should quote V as 5.0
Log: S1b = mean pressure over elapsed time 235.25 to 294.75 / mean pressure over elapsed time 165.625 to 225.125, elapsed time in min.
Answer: 0.96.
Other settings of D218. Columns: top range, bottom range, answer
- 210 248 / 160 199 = 0.77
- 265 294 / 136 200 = 0.75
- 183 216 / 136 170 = 0.74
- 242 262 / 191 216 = 1.17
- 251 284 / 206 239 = 1.26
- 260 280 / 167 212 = 1.09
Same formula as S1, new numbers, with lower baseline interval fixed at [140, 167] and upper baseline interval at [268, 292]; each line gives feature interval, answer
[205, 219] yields 2.9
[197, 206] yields 1.3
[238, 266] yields -4.0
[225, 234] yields 1.5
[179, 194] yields 1.6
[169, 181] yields 0.4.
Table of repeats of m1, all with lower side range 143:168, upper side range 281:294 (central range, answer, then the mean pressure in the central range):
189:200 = 0.09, 5.47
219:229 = 0.08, 4.81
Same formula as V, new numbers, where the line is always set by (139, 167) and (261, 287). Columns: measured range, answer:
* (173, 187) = 1.4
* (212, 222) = 2.5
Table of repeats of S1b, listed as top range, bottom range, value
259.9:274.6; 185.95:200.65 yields 1.21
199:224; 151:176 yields 0.71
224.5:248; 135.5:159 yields 0.68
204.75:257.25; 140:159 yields 0.72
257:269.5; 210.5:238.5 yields 1.46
